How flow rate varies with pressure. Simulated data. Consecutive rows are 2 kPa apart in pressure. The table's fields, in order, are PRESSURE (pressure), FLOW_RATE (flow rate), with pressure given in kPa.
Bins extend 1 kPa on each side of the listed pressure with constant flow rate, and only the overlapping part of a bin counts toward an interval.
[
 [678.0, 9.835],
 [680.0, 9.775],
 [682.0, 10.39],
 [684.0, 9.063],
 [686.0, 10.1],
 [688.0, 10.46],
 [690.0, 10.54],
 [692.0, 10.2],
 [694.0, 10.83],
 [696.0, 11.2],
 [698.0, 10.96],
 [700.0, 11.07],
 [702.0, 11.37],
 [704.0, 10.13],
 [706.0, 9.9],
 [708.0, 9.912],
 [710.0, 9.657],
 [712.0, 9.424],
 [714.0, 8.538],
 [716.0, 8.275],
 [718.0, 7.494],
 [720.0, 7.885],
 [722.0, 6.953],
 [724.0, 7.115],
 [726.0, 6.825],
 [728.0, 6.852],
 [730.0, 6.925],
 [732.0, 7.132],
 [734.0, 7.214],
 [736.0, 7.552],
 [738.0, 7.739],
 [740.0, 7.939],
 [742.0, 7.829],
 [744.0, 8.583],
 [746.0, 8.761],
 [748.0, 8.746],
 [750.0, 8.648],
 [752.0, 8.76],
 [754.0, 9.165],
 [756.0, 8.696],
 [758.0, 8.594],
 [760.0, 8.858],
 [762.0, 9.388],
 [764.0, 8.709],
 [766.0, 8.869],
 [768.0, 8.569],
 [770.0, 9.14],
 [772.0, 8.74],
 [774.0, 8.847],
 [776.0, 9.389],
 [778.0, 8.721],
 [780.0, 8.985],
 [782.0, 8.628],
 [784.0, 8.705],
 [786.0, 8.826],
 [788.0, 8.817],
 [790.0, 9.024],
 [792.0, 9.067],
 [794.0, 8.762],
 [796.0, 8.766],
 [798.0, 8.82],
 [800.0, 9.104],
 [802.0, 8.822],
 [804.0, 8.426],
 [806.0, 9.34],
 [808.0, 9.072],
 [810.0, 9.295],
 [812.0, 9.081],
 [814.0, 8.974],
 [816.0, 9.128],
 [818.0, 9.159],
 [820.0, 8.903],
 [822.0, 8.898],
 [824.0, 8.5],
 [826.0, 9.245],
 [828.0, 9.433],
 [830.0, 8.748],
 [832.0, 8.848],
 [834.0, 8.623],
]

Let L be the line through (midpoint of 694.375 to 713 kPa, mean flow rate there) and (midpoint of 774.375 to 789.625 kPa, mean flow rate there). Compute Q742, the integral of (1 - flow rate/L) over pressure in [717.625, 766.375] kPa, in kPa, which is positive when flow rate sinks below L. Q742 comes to 8.02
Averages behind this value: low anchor 10.4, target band 8.05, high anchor 8.87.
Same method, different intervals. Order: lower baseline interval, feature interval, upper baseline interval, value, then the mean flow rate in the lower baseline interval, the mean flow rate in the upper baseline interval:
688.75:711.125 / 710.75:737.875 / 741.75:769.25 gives 6.1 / 10.5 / 8.76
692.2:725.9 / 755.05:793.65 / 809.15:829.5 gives 1.3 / 9.37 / 9.05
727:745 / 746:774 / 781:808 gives -2.6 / 7.53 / 8.86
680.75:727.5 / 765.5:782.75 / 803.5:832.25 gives 0.6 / 9.46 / 9.02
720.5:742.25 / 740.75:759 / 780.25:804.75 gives -2.1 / 7.27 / 8.82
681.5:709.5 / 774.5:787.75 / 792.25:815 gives 0.6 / 10.4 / 8.95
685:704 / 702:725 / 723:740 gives 0.5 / 10.7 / 7.21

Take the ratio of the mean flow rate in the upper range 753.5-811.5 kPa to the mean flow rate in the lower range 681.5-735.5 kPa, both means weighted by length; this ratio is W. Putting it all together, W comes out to 0.98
